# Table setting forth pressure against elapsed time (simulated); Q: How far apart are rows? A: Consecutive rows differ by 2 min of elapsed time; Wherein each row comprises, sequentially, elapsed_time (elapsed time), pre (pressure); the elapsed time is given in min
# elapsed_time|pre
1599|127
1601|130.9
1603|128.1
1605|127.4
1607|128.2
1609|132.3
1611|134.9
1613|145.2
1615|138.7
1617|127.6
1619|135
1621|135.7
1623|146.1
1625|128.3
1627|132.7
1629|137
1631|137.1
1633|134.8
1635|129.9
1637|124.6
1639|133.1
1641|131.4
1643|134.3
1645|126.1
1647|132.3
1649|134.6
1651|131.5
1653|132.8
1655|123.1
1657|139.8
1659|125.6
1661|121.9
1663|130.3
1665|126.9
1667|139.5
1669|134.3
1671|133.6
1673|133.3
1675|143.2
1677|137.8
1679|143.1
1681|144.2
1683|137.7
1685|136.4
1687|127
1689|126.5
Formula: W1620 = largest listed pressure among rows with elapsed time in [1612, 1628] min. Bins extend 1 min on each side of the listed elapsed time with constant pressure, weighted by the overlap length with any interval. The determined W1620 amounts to 146.1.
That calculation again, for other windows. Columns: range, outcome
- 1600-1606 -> 130.9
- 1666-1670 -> 139.5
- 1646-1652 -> 134.6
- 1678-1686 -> 144.2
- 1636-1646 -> 134.3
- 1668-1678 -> 143.2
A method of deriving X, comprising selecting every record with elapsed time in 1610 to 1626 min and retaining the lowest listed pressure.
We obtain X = 127.6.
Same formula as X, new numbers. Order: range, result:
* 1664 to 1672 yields 126.9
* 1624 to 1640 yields 124.6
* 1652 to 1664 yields 121.9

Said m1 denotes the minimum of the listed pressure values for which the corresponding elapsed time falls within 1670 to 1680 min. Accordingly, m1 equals 133.3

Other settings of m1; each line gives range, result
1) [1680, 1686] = 136.4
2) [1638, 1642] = 131.4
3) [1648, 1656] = 123.1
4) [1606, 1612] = 128.2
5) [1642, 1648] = 126.1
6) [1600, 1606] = 127.4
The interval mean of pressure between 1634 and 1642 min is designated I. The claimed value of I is 130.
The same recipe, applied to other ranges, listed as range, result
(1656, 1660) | 133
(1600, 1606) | 129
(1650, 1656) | 129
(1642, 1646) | 130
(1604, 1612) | 131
